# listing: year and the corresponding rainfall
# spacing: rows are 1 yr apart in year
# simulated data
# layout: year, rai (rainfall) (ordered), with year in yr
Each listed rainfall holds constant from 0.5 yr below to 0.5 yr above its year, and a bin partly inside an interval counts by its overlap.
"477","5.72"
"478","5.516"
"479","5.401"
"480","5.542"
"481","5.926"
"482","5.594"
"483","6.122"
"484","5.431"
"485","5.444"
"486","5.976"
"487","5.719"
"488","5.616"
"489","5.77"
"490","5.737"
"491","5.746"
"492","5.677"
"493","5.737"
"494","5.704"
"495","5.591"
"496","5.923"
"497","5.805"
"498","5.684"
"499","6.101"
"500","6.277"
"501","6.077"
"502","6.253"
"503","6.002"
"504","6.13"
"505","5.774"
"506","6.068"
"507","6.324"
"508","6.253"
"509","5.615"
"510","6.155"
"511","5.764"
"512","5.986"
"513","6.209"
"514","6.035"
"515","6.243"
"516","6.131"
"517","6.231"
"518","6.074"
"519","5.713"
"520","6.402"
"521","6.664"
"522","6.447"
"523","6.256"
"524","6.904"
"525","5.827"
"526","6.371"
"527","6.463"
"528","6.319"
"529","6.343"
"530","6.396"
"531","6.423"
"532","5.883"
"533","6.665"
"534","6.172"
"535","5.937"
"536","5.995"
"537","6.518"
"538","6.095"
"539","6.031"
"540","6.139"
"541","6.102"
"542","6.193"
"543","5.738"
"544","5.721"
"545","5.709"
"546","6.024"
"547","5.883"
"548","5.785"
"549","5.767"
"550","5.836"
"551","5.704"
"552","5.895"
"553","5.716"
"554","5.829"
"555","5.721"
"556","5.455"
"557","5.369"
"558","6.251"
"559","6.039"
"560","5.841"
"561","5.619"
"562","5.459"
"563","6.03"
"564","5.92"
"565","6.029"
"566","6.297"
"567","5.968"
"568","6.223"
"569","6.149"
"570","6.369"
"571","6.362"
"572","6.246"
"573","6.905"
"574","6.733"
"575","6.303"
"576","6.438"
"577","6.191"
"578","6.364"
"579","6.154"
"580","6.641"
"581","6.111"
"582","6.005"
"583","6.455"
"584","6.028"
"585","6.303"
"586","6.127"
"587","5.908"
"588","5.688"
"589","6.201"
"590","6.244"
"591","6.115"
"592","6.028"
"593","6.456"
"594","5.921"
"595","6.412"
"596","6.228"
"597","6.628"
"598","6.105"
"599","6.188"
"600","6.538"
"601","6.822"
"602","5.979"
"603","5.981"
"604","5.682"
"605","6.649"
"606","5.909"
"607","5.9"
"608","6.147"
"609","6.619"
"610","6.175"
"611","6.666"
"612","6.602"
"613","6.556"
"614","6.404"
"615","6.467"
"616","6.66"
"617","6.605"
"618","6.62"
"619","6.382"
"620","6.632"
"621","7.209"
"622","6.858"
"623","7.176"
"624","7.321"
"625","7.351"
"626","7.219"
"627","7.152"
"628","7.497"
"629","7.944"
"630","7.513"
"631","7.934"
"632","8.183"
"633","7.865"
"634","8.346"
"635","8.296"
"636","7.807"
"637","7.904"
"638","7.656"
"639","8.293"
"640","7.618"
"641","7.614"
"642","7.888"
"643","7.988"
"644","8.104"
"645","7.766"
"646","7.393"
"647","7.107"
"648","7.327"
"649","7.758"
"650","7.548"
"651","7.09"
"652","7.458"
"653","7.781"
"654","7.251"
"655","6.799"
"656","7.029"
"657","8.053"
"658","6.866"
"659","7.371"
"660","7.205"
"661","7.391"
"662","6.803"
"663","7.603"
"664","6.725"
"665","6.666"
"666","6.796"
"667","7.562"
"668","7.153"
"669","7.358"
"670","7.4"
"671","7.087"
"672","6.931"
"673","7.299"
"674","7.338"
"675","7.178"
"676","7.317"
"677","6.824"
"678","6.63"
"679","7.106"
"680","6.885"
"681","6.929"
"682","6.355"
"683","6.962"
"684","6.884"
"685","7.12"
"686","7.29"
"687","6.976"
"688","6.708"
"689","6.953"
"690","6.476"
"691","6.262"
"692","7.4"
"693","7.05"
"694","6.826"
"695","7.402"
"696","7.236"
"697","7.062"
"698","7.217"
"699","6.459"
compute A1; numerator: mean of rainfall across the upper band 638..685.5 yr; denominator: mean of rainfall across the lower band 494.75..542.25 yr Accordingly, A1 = 1.2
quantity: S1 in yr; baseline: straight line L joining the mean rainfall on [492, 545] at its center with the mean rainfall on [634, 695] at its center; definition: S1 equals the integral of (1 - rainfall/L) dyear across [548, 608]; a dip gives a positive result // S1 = 4.3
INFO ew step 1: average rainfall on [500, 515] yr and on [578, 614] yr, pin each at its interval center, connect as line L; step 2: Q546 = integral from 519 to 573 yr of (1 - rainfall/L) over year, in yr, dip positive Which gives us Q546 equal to 0.6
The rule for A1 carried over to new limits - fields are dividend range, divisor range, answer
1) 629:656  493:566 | 1.28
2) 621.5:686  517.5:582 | 1.21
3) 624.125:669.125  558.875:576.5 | 1.22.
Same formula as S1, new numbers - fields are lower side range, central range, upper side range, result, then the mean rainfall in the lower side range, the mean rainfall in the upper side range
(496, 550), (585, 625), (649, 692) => 1.61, 6.11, 7.09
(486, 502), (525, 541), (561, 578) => -0.54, 5.83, 6.21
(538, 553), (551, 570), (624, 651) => 0.94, 5.9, 7.71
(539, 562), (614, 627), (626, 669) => 0.34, 5.83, 7.52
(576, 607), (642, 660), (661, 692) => -1.86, 6.2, 7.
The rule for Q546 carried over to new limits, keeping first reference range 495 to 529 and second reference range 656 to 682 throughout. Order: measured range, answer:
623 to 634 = -1.19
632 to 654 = -2.48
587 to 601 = 0.90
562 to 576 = 0.52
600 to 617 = 1.01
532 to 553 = 1.12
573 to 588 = 0.67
